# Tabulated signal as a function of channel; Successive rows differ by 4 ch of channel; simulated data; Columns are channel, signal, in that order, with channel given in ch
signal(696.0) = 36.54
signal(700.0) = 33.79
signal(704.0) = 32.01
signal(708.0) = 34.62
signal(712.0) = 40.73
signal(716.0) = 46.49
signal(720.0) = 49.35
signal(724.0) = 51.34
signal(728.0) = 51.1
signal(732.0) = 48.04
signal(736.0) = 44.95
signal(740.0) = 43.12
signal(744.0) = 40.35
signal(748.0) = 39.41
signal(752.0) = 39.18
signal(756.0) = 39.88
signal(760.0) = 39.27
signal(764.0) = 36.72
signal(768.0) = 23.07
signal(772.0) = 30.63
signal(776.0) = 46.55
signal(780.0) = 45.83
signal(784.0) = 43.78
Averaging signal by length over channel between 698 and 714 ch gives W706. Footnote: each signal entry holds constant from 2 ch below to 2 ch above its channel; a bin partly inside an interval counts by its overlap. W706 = 35.3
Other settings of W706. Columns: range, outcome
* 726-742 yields 46.8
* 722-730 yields 51.2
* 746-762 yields 39.4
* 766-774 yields 26.9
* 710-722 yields 45.5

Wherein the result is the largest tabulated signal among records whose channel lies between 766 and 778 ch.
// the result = 46.55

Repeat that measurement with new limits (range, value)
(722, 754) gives 51.34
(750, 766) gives 39.88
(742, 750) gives 40.35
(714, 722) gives 49.35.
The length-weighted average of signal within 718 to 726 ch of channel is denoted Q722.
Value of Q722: 50.3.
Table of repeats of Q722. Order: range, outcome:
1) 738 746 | 41.7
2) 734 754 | 41.4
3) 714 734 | 49.3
